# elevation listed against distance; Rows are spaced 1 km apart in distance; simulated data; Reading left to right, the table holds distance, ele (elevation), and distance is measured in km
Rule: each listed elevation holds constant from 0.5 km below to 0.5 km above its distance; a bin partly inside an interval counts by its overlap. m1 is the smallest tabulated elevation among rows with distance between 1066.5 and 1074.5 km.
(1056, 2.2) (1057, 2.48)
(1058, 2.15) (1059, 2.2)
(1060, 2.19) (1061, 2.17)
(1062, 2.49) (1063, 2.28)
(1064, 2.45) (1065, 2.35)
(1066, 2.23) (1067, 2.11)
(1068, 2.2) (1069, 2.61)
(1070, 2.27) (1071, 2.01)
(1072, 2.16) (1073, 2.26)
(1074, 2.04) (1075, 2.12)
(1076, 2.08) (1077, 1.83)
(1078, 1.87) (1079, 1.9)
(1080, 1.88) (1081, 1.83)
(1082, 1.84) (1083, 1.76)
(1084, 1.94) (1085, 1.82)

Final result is 2.01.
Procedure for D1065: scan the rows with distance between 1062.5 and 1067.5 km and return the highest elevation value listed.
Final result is 2.45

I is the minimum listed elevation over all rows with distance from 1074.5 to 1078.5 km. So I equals 1.83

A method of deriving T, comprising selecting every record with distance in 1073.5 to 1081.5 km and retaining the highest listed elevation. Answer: 2.12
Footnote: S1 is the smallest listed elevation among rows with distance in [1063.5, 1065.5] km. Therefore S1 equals 2.35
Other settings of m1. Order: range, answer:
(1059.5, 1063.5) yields 2.17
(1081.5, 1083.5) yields 1.76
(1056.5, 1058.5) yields 2.15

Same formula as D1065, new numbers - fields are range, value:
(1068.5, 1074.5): 2.61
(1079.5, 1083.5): 1.88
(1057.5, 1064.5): 2.49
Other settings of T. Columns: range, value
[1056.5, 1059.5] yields 2.48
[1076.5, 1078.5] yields 1.87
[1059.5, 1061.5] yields 2.19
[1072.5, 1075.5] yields 2.26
